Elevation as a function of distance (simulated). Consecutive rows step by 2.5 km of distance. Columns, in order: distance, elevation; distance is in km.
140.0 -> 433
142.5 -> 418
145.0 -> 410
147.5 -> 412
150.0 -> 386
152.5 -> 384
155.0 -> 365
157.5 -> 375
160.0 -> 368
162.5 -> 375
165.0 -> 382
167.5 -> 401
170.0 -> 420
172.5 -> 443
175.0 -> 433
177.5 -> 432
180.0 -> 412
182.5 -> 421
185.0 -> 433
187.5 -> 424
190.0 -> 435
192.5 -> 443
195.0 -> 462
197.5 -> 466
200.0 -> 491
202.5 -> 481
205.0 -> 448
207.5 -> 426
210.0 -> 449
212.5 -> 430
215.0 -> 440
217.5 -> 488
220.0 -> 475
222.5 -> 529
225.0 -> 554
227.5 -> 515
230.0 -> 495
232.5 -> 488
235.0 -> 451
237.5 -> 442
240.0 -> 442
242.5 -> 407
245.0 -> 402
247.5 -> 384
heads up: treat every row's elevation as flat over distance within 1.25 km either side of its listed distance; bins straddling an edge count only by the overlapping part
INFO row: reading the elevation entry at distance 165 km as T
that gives 382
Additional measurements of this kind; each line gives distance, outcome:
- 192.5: 443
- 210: 449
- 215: 440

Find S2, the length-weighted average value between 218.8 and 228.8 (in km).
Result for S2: 518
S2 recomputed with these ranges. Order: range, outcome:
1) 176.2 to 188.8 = 424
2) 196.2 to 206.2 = 472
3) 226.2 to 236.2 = 488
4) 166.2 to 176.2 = 424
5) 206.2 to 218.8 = 447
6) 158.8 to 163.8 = 372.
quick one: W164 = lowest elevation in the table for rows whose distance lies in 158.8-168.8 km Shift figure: 368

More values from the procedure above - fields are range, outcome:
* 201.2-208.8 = 426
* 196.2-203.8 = 466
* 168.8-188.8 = 412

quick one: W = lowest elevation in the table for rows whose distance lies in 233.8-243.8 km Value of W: 407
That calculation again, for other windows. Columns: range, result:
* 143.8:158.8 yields 365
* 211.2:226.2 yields 430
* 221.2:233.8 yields 488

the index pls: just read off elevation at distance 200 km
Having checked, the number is 491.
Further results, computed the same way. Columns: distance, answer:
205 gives 448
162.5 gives 375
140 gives 433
